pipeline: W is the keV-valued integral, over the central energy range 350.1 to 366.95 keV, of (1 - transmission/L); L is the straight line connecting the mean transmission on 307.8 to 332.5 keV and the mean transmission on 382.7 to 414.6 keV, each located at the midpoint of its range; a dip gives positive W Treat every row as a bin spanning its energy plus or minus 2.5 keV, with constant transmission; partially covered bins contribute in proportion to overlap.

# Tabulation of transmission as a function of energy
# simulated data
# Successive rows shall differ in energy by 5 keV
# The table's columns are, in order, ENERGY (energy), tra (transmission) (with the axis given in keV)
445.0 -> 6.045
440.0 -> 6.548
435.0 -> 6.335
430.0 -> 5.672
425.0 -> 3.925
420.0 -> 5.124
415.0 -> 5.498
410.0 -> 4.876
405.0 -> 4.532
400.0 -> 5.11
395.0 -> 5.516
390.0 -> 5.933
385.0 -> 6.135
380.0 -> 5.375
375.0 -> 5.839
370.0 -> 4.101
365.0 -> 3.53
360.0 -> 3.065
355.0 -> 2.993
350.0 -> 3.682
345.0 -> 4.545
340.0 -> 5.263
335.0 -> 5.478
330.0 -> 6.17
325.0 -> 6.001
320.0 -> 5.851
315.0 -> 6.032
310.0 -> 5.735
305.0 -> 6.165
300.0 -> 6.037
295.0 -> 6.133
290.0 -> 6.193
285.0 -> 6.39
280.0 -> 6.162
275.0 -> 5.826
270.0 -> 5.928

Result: 7.2 keV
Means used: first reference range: 5.96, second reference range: 5.36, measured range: 3.25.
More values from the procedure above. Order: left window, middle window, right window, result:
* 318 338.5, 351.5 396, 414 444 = 8.04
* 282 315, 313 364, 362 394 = 7.18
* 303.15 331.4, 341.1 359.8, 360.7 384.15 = 5.20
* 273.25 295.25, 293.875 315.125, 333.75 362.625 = -1.98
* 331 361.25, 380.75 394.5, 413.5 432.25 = -3.45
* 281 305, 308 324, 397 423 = 0.17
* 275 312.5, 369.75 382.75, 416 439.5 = 0.83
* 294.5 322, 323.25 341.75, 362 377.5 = -1.22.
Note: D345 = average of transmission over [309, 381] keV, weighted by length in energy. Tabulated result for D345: 4.88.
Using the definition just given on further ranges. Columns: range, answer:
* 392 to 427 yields 4.97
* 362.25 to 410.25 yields 5.09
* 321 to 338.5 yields 5.84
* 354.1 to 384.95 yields 4.37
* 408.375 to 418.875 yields 5.2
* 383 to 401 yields 5.71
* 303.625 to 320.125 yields 5.94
